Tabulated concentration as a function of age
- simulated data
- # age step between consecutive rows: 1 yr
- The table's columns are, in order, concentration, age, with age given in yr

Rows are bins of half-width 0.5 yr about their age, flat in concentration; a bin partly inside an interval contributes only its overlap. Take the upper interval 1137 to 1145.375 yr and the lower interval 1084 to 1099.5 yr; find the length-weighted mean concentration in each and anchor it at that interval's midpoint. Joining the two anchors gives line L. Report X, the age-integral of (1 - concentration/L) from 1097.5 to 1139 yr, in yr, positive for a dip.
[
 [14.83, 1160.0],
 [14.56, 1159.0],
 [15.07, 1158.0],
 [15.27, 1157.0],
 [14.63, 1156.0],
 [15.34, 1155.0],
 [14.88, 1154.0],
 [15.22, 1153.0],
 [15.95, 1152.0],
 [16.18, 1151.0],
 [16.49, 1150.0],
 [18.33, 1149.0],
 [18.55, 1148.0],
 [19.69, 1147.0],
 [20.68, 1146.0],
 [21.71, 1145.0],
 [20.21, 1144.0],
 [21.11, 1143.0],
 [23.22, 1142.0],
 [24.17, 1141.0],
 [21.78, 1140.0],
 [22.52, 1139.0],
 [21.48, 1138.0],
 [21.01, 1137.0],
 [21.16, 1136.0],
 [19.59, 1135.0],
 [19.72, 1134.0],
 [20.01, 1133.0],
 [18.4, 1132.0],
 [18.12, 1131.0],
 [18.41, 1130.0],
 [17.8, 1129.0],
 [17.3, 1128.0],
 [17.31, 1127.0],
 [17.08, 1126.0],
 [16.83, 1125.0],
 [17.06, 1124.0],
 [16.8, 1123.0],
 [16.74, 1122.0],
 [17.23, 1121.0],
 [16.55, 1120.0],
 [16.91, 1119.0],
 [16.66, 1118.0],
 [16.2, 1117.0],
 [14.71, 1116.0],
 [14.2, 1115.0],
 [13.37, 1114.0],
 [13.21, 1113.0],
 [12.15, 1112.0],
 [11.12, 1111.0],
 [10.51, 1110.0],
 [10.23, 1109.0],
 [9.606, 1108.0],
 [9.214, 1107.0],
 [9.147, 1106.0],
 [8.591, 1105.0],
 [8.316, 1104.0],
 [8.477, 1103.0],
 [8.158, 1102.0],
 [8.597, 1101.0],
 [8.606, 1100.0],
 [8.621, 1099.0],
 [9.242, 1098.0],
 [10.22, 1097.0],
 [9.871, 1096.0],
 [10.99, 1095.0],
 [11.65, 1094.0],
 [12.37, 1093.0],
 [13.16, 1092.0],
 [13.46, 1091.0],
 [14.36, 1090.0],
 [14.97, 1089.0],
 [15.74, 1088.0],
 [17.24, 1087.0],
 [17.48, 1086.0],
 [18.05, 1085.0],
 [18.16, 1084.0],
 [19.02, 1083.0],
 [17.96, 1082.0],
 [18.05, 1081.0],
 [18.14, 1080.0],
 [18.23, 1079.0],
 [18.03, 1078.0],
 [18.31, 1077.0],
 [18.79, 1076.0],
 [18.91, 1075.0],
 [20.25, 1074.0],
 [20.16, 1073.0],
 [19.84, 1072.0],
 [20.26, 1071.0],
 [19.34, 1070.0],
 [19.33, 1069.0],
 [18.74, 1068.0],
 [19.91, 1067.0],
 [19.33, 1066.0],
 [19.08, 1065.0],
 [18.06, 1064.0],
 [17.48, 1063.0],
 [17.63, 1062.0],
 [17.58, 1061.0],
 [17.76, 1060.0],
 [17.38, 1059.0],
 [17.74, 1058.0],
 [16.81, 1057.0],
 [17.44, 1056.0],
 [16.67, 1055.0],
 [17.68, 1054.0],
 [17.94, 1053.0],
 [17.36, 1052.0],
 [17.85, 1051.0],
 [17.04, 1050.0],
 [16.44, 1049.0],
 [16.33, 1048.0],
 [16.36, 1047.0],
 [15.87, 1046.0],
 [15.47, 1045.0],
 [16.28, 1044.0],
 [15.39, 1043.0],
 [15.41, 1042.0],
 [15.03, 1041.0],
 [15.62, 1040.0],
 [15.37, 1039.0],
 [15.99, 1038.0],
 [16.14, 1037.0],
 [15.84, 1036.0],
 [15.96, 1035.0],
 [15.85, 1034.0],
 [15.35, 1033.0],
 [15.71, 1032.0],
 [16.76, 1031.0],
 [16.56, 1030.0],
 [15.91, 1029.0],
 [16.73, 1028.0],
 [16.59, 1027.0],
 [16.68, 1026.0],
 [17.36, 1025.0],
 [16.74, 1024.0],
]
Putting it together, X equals 8.5 yr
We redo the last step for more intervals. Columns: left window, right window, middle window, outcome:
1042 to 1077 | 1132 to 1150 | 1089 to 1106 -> 7.8 yr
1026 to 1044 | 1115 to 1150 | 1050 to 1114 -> 7.4 yr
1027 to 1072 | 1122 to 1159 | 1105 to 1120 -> 4.5 yr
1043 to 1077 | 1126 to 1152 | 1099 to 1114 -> 7.3 yr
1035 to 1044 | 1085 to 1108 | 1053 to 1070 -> -5.0 yr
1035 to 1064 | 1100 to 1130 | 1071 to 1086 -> -3.4 yr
